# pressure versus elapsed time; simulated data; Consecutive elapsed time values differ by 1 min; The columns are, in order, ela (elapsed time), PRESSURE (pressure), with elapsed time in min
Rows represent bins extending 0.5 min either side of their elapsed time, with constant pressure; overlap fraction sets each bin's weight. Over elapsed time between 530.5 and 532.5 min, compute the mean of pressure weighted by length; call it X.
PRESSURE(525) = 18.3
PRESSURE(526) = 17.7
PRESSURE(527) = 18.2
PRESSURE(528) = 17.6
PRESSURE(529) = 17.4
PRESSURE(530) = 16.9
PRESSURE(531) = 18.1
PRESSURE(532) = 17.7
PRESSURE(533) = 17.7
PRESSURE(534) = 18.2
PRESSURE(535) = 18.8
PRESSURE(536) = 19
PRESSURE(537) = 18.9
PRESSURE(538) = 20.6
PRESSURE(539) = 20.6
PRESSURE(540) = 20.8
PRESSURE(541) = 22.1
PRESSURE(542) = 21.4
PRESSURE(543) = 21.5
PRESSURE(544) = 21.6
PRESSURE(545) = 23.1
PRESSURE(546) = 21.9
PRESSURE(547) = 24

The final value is 17.9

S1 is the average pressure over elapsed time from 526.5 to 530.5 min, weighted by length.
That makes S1 17.5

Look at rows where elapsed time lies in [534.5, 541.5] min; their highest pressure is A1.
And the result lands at 22.1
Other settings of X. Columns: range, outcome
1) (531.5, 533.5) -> 17.7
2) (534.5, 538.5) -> 19.3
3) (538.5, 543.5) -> 21.3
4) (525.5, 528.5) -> 17.8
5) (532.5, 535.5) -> 18.2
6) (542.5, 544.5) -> 21.6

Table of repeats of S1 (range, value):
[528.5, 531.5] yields 17.5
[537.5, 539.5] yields 20.6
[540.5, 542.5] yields 21.8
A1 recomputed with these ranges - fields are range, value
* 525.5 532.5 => 18.2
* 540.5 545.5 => 23.1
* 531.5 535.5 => 18.8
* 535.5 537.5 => 19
